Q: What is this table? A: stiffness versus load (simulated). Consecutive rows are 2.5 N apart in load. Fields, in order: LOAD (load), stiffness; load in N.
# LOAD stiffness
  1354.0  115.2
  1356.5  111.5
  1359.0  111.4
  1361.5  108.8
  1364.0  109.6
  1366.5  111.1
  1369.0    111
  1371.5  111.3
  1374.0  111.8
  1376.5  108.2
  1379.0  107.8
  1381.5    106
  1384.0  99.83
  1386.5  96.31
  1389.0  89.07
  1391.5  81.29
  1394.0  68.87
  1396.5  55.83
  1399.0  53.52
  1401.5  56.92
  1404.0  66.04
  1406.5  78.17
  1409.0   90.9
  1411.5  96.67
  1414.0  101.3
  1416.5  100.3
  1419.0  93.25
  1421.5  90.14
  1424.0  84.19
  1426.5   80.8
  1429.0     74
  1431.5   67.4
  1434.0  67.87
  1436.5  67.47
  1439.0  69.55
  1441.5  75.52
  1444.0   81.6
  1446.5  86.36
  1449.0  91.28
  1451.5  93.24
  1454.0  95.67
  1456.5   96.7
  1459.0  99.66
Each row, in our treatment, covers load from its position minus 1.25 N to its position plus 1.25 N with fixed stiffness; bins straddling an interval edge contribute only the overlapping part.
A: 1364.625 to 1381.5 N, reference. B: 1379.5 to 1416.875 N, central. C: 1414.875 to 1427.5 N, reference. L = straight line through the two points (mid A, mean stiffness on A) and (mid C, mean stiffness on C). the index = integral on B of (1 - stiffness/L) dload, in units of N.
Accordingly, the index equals 6.3 N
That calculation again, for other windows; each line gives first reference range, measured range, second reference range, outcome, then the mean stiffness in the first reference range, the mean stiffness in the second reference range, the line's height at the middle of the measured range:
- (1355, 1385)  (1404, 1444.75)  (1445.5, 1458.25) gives 6.9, 109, 93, 98.5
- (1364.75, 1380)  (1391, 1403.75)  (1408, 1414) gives 4.9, 110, 95.5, 101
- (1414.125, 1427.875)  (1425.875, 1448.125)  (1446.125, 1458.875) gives 4.2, 90.5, 93.7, 92.1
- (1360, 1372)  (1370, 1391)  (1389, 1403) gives -3.5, 110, 65.6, 88.7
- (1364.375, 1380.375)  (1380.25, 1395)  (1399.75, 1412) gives 0.7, 110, 75.6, 94.4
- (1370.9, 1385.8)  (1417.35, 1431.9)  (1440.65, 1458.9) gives 1.9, 107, 89.6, 95.7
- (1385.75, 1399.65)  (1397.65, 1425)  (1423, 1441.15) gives -3.4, 74.2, 73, 73.7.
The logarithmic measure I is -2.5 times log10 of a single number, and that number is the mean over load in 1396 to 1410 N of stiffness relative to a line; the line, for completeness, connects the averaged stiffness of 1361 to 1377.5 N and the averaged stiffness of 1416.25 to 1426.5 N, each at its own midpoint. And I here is 0.40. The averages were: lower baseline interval 110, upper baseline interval 89.8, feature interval 67.1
